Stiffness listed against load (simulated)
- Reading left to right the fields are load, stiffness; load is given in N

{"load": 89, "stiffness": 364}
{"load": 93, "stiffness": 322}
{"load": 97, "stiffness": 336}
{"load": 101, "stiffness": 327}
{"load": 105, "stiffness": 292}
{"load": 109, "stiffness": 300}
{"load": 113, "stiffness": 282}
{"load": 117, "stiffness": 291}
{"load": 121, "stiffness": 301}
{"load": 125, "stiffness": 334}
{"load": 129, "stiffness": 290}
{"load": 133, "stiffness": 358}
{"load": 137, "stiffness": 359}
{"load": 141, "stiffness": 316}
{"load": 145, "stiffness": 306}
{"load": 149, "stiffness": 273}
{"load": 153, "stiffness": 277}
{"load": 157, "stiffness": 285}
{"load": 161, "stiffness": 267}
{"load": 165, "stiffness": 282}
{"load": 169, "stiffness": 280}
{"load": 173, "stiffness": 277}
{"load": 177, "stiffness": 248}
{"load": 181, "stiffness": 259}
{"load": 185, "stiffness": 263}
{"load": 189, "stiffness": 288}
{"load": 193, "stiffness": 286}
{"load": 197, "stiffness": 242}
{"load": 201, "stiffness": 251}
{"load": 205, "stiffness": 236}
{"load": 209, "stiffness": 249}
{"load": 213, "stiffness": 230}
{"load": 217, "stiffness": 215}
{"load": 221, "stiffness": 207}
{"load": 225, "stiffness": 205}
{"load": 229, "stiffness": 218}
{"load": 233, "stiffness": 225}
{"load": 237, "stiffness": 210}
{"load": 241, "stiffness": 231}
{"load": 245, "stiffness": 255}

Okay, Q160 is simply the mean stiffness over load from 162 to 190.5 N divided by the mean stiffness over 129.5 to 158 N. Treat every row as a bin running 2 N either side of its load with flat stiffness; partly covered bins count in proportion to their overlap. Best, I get 0.9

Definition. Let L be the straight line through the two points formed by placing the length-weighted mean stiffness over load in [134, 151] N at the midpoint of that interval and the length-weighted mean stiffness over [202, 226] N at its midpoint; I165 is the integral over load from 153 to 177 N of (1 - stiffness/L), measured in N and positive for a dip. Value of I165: 1.0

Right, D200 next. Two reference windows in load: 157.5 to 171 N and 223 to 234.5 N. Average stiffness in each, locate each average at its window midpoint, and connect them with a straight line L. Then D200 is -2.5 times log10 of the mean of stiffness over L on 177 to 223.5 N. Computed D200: -0.02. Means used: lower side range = 277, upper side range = 216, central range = 247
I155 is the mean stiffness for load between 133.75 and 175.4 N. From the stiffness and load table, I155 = 294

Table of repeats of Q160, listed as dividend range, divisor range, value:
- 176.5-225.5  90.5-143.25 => 0.78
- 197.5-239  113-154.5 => 0.73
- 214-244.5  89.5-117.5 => 0.70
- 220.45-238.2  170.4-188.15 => 0.81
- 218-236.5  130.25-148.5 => 0.65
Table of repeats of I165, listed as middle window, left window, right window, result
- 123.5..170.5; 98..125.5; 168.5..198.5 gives -2.62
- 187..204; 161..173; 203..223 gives -1.25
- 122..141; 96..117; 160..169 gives -2.54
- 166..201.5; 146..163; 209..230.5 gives -2.34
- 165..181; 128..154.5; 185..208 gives 0.78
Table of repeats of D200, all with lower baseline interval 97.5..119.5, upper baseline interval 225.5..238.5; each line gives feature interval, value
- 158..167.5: -0.05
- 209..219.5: 0.01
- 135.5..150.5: -0.13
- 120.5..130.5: -0.08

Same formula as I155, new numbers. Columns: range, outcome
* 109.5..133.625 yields 306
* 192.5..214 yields 247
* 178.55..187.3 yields 261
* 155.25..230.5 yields 252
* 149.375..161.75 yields 277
